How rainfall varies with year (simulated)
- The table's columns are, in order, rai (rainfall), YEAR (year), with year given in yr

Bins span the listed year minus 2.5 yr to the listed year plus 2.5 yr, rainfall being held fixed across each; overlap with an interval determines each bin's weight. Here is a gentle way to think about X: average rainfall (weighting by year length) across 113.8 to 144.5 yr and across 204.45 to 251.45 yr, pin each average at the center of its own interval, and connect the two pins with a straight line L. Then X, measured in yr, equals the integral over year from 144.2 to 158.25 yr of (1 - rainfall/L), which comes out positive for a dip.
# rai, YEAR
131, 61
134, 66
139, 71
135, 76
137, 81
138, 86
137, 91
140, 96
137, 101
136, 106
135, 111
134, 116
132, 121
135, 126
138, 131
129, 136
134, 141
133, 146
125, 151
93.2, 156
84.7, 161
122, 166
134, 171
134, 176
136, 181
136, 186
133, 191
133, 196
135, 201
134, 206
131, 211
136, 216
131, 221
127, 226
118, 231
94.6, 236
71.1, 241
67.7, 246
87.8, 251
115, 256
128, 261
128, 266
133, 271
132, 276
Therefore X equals 1.3 yr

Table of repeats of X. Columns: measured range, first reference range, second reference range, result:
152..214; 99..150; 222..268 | -3.3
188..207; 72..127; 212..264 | -2.8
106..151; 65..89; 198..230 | 0.5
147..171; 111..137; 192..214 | 4.1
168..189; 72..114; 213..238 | -1.2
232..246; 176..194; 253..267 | 4.7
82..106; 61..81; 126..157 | -0.9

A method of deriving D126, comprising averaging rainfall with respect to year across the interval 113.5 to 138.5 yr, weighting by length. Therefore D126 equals 134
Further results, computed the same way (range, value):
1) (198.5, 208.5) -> 134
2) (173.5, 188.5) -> 135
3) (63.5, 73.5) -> 136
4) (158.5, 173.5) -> 114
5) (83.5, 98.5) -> 138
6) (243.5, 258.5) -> 90.2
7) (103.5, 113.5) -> 136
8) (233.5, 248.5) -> 77.8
